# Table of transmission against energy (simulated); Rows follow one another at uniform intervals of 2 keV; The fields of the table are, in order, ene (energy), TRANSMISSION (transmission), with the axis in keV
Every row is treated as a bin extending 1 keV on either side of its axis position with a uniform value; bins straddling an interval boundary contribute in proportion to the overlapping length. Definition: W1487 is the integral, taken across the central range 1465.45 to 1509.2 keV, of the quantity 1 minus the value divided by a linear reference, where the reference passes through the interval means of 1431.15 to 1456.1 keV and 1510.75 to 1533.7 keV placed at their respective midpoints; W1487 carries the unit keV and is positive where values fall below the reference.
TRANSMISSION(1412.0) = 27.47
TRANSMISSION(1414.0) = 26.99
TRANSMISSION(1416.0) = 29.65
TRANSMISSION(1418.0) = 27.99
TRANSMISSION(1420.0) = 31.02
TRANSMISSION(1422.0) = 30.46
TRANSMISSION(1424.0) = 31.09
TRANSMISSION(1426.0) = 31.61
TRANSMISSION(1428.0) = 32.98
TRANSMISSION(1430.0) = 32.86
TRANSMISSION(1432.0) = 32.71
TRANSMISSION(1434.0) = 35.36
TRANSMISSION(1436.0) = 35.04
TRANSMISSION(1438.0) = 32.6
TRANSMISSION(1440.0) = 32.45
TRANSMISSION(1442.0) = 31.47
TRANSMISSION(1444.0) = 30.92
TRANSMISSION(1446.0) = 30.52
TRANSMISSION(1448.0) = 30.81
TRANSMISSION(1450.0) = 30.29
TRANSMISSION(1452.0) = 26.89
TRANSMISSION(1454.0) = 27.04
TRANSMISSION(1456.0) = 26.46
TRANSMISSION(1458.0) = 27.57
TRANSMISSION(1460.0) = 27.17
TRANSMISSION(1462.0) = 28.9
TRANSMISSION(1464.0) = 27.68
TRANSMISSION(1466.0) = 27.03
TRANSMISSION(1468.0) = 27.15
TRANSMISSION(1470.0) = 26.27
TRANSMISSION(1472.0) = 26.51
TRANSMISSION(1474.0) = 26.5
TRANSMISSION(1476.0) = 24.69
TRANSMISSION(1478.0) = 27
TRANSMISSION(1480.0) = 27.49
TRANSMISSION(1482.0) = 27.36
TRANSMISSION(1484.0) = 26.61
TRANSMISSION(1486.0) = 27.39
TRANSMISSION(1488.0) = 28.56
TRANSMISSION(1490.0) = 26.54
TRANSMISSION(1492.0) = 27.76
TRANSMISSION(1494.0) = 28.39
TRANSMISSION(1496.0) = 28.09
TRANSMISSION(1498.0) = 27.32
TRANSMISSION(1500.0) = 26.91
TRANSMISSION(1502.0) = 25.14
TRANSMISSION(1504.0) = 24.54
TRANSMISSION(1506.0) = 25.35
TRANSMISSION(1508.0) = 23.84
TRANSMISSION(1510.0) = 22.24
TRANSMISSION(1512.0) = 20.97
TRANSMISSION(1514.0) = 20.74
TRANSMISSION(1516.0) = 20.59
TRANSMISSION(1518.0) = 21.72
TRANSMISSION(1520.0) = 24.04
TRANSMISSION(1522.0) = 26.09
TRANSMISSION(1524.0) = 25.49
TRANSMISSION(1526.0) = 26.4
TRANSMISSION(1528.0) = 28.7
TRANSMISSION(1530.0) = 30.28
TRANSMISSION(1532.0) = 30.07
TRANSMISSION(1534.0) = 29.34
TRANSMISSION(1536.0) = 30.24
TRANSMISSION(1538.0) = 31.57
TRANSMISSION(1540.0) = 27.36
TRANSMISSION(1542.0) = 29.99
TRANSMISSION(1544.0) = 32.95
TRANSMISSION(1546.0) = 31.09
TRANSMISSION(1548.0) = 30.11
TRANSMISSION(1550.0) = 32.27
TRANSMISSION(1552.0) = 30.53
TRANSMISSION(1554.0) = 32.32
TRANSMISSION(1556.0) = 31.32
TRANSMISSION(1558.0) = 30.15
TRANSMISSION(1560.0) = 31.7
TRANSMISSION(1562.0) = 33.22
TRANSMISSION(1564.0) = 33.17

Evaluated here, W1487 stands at 1.78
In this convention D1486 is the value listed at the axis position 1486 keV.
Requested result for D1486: 27.39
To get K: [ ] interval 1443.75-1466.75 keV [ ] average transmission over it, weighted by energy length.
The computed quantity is 28.4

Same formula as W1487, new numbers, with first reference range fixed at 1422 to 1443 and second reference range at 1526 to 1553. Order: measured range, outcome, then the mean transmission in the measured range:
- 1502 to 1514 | 3.0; 23.3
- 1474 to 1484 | 1.6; 26.6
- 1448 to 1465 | 2.2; 27.9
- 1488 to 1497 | 1.0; 27.8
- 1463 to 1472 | 1.4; 27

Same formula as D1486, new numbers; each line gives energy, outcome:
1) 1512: 20.97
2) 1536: 30.24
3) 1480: 27.49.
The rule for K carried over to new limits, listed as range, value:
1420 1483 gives 29.5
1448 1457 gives 28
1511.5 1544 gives 26.8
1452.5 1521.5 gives 25.9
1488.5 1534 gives 25.6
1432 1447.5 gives 32.6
